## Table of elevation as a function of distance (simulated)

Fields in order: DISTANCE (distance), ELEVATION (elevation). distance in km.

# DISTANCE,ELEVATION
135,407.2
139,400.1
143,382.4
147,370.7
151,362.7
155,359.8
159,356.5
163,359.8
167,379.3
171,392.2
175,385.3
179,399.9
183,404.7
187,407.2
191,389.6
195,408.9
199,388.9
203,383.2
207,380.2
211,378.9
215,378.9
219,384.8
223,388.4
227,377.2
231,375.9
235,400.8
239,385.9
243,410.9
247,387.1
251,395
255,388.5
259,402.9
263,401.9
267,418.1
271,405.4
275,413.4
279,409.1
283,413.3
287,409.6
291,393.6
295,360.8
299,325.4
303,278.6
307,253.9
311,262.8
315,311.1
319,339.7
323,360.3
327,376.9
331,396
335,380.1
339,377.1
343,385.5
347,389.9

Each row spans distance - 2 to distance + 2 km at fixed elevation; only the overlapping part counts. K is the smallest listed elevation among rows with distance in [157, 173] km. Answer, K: 356.5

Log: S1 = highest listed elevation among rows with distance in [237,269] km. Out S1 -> 418.1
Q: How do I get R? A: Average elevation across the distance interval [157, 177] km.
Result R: 375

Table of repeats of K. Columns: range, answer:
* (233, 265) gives 385.9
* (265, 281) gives 405.4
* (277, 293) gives 393.6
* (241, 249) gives 387.1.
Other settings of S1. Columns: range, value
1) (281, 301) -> 413.3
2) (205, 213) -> 380.2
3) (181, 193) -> 407.2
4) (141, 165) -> 382.4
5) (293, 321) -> 360.8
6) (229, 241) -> 400.8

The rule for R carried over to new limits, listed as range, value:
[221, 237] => 386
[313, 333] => 357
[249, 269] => 401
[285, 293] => 402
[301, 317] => 277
